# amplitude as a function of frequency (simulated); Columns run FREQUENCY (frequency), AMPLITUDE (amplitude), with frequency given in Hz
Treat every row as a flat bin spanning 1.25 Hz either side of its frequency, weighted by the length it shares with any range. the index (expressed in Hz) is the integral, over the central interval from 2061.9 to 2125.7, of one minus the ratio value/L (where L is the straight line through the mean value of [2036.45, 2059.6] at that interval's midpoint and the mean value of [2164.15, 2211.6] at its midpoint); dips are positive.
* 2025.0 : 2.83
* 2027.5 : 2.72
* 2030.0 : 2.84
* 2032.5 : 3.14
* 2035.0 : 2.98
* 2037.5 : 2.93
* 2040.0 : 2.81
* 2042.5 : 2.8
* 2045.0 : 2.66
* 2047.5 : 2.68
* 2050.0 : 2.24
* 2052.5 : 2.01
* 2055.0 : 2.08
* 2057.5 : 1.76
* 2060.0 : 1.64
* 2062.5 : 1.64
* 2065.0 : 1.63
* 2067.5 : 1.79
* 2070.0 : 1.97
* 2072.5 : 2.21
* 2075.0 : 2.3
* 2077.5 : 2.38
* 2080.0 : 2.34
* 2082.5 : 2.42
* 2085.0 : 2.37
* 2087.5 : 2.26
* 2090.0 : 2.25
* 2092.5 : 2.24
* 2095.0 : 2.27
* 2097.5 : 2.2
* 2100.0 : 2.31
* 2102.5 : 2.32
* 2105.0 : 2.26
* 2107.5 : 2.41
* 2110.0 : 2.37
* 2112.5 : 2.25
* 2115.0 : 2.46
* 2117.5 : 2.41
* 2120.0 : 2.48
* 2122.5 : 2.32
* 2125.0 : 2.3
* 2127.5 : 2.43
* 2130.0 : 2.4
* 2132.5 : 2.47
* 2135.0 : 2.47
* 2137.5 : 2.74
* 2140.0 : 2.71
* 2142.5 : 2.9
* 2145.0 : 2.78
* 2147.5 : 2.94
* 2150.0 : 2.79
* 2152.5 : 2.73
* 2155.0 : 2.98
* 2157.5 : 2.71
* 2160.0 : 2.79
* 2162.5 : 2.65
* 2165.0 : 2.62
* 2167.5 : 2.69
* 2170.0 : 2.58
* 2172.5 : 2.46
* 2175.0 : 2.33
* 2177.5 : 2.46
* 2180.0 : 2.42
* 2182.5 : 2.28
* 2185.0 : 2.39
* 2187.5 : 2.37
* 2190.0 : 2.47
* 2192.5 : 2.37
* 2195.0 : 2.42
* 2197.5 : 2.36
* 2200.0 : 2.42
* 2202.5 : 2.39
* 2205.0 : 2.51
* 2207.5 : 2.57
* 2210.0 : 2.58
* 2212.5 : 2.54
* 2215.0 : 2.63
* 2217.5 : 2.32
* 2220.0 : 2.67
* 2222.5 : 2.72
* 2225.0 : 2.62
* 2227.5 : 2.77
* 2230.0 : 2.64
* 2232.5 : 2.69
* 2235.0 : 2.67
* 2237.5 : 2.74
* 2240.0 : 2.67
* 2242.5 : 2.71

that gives 4.78 Hz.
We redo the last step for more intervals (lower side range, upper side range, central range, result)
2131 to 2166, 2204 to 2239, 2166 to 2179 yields 0.92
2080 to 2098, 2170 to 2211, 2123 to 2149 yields -2.76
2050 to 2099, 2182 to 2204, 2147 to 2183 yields -4.81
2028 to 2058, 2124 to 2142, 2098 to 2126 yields 2.10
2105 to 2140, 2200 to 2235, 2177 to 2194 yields 0.94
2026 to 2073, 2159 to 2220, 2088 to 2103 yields 0.83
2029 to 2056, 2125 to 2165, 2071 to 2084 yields 1.67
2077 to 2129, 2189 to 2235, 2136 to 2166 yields -4.34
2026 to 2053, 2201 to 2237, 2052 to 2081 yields 7.86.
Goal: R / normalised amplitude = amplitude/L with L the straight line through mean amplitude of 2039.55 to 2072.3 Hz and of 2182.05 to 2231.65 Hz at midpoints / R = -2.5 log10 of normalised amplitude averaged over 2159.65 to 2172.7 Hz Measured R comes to -0.10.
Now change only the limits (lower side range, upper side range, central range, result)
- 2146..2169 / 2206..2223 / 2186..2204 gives 0.10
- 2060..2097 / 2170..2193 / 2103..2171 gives -0.13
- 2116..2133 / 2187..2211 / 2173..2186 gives 0.02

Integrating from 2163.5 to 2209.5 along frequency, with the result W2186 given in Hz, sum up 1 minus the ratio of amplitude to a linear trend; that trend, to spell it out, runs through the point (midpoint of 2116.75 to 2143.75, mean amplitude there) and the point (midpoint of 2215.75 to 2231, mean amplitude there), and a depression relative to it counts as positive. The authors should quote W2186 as 2.24 Hz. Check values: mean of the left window 2.51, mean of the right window 2.62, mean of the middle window 2.45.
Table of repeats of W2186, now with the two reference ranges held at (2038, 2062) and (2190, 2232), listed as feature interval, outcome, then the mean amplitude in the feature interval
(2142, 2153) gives -1.75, 2.83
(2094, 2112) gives 0.54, 2.3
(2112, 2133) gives 0.09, 2.39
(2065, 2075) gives 1.47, 1.98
